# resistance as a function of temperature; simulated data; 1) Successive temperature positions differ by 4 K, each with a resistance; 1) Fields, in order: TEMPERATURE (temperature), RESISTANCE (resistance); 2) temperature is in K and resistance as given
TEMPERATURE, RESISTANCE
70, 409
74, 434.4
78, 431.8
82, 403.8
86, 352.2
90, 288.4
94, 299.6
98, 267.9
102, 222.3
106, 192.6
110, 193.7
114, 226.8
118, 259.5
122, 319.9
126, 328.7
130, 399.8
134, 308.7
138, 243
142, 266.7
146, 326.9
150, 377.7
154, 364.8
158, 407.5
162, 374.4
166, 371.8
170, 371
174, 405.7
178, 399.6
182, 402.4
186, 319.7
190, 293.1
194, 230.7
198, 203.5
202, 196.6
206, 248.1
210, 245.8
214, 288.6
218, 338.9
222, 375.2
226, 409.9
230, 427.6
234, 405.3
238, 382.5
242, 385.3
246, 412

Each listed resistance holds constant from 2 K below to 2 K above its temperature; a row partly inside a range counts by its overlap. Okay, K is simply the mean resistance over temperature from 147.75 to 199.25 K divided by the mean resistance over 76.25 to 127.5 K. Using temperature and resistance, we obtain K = 1.2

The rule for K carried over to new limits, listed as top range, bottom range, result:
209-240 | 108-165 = 1.15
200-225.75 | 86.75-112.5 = 1.17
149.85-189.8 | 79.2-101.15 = 1.17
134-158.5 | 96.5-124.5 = 1.34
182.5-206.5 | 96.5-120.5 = 1.13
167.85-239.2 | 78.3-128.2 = 1.16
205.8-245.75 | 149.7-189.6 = 0.95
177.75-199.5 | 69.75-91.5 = 0.78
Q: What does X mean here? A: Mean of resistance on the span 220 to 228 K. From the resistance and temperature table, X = 393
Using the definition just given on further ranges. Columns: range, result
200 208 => 222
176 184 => 401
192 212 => 225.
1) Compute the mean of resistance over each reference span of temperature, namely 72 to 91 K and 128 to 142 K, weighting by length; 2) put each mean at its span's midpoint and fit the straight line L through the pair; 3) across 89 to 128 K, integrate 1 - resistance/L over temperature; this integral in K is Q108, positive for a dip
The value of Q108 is 9.84 K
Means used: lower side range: 387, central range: 259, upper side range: 310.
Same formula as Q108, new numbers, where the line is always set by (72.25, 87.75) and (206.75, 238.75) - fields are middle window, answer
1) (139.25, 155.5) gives 2.2 K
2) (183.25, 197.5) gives 3.4 K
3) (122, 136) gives 1.7 K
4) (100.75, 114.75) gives 6.7 K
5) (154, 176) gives -0.5 K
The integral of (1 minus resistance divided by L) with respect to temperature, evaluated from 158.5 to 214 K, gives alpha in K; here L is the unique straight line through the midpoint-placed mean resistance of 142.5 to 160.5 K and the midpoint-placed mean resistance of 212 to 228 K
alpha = 6.7 K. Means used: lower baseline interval 361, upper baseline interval 353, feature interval 314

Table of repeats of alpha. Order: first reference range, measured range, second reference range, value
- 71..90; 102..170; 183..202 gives 2.8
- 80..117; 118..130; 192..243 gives -1.9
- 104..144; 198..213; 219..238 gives 5.7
